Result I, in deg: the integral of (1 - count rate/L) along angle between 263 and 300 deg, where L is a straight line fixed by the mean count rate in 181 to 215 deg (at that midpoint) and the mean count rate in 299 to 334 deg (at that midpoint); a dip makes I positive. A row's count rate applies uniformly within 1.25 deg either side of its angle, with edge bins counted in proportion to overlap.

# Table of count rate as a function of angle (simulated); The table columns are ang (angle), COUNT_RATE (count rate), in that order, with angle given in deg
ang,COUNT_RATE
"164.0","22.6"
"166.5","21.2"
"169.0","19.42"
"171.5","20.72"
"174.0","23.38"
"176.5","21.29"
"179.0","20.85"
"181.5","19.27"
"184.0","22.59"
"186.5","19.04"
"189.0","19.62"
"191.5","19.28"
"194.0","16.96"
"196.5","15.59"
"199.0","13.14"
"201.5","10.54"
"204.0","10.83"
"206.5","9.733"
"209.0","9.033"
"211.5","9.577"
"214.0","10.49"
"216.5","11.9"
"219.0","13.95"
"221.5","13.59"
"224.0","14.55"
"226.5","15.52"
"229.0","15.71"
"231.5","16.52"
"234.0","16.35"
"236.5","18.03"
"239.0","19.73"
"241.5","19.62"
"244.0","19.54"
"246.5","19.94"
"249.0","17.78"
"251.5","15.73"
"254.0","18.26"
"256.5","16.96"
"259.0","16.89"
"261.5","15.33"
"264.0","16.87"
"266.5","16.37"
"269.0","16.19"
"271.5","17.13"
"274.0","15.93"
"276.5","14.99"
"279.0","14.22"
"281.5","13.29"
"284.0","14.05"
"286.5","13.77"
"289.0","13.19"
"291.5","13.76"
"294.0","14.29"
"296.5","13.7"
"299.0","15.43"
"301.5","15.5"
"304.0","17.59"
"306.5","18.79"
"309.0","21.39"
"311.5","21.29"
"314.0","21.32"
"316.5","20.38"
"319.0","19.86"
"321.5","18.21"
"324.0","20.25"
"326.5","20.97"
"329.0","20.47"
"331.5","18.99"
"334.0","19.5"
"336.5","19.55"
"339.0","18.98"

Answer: 6.4 deg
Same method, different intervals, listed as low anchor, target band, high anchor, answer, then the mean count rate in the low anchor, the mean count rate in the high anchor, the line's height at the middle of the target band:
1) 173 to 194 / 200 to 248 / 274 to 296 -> 8.5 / 20.4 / 14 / 17.9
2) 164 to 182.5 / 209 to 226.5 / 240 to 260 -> 6.3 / 21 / 18.1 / 19.3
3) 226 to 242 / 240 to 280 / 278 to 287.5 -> -4.0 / 17.3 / 13.8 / 15.5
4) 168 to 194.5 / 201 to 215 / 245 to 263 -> 6.7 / 20.3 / 17.3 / 19.2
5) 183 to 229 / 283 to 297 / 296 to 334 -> 3.2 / 14.2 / 19.1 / 18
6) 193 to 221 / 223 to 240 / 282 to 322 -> -4.3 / 12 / 16.9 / 13.3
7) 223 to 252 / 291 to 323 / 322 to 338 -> 2.3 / 17.5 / 19.9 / 19.3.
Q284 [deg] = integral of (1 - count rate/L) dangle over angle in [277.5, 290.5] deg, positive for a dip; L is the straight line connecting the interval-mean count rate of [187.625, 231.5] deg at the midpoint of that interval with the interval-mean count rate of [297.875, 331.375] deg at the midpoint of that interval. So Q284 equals 2.9 deg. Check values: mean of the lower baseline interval 13.6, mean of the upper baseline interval 19.3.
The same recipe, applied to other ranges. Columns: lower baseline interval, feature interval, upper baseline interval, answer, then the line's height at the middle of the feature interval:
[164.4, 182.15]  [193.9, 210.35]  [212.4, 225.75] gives 4.2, 15.9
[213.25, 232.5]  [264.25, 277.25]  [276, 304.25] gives -1.8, 14.3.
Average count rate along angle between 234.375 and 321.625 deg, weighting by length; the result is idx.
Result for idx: 17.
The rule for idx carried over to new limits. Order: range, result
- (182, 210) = 15.3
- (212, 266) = 16.3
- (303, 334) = 20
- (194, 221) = 11.8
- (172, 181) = 21.5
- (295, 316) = 18.2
